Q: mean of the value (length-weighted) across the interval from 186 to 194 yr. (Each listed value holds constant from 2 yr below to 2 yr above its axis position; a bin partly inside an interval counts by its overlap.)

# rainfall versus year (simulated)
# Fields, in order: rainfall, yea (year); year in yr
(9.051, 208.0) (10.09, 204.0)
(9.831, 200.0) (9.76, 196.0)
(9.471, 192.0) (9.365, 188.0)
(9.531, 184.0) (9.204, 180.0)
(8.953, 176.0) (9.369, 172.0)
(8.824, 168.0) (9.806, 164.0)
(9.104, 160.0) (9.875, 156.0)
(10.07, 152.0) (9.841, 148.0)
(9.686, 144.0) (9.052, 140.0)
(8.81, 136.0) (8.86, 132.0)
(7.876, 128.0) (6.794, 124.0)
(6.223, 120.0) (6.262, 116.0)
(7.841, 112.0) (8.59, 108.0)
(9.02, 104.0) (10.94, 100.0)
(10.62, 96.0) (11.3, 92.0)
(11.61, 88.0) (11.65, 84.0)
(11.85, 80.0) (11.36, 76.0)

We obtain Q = 9.42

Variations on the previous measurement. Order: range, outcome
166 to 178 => 9.05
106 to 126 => 7.14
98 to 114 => 9.1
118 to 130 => 6.96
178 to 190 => 9.37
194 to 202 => 9.8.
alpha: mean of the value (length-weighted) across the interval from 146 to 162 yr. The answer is 9.72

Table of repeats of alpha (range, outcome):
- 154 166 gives 9.59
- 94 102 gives 10.8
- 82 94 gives 11.5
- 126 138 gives 8.52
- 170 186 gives 9.26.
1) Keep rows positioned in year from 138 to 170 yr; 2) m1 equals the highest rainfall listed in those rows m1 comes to 10.07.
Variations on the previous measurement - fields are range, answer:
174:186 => 9.531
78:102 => 11.85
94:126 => 10.94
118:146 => 9.686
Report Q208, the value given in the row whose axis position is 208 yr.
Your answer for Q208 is 9.051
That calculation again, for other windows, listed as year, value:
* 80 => 11.85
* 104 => 9.02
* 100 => 10.94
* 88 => 11.61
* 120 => 6.223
